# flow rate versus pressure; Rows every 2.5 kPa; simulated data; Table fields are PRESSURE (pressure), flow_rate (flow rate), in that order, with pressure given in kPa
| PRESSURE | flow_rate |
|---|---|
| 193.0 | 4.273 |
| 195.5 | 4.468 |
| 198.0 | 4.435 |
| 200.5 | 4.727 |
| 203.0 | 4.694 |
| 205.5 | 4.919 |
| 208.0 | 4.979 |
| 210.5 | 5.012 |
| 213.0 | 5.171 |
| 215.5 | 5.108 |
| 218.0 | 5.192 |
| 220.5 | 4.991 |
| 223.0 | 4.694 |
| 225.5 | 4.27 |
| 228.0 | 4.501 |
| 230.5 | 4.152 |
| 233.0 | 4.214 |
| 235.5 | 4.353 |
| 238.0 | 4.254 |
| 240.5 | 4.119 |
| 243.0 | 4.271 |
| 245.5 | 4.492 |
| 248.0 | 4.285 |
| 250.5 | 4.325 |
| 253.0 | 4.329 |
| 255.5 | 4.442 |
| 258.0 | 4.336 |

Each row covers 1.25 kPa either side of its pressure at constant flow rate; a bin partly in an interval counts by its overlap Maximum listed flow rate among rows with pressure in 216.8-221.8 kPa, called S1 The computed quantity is 5.192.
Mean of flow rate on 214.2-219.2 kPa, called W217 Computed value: 5.15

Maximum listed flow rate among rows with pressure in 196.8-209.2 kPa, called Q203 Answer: 4.979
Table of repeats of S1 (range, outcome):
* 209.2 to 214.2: 5.171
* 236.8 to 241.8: 4.254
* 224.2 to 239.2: 4.501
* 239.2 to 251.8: 4.492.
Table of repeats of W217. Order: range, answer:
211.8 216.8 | 5.14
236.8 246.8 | 4.28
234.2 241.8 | 4.24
